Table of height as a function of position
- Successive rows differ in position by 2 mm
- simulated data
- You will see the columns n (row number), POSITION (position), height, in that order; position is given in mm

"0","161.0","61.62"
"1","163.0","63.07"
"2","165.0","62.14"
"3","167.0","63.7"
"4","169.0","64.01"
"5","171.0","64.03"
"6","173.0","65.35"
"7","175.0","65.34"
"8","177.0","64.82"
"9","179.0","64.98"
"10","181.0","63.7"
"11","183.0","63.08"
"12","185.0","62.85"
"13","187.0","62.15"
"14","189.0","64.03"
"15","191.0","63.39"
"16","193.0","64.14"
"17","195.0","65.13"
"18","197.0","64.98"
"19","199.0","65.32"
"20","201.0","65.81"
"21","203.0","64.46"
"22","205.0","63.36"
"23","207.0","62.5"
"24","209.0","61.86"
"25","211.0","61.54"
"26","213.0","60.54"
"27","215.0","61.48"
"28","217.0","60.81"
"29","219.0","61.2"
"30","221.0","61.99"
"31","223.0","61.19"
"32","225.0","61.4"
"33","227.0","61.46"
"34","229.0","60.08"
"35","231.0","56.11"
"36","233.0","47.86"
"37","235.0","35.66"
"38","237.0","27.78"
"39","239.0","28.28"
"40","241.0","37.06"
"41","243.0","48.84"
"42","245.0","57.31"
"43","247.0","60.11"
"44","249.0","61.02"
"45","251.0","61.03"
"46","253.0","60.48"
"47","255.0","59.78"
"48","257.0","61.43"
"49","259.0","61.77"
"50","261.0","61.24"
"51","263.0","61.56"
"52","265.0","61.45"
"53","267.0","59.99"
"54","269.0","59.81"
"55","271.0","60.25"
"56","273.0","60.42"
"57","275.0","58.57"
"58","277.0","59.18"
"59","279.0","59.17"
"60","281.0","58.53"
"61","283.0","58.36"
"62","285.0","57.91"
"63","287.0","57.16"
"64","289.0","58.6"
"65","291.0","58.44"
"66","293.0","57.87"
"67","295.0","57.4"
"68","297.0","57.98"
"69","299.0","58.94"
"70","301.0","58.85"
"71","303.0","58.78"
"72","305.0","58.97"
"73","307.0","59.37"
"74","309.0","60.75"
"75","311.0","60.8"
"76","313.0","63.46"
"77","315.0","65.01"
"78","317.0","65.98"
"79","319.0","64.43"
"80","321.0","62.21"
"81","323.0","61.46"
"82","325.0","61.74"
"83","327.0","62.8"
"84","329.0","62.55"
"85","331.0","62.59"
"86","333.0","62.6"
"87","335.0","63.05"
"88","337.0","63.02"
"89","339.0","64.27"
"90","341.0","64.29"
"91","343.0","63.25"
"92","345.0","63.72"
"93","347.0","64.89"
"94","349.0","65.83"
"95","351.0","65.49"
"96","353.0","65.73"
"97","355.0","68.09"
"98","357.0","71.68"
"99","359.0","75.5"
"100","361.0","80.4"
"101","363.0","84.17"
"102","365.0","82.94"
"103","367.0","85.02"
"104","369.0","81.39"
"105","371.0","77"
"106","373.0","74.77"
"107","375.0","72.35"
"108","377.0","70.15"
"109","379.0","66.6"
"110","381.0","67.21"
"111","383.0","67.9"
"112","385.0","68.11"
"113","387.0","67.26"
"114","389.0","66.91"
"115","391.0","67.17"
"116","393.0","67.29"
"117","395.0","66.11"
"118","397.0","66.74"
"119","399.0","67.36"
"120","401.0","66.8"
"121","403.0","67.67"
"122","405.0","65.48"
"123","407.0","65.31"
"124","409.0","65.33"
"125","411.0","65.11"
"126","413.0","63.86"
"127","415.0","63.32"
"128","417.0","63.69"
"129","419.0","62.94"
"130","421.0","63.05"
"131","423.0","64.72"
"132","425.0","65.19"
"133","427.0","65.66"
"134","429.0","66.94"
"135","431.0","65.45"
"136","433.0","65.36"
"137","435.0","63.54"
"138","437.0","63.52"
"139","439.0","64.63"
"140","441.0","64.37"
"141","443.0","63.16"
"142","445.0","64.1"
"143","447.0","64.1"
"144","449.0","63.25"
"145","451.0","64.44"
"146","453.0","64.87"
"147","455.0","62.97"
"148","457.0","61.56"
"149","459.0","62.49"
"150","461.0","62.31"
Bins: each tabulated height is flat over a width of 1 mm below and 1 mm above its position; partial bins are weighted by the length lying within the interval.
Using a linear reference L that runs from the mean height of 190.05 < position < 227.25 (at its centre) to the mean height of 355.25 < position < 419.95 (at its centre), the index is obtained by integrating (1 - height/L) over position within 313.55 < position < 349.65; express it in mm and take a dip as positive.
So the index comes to 2.3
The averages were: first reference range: 62.8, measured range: 63.5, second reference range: 70.1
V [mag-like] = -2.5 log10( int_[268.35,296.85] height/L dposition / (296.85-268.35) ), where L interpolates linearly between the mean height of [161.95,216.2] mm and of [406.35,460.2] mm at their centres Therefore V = 0.09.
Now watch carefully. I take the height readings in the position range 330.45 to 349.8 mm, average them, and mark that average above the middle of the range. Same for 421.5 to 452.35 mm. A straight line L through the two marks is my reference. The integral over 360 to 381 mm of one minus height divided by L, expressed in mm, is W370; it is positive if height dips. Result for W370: -4.3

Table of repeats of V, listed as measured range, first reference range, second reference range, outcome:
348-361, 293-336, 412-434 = -0.12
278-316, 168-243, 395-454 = 0.04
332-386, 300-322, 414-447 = -0.12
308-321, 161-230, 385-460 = 0.01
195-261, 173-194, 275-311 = 0.08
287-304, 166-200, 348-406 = 0.17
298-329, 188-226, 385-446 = 0.04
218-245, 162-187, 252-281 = 0.22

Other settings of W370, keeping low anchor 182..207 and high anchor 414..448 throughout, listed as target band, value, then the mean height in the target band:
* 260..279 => 1.2 mm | 60.2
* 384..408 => -1.0 mm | 66.9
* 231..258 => 5.9 mm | 50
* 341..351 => 0.0 mm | 64.5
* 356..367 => -2.6 mm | 79.5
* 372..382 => -0.9 mm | 70.2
